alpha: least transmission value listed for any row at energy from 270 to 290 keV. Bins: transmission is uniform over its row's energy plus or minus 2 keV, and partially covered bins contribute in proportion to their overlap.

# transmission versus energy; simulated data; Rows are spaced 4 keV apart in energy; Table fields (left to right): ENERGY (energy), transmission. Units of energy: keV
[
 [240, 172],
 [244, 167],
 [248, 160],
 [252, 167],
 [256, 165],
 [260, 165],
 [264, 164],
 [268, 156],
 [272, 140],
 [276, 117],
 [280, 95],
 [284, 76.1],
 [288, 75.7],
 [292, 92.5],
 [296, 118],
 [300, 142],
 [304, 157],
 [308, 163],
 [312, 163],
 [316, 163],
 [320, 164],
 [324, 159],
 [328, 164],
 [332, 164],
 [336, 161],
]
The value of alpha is 75.7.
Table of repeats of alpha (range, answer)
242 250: 160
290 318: 92.5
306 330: 159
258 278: 117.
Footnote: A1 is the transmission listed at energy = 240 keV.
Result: 172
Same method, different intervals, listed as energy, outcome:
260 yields 165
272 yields 140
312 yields 163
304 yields 157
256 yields 165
